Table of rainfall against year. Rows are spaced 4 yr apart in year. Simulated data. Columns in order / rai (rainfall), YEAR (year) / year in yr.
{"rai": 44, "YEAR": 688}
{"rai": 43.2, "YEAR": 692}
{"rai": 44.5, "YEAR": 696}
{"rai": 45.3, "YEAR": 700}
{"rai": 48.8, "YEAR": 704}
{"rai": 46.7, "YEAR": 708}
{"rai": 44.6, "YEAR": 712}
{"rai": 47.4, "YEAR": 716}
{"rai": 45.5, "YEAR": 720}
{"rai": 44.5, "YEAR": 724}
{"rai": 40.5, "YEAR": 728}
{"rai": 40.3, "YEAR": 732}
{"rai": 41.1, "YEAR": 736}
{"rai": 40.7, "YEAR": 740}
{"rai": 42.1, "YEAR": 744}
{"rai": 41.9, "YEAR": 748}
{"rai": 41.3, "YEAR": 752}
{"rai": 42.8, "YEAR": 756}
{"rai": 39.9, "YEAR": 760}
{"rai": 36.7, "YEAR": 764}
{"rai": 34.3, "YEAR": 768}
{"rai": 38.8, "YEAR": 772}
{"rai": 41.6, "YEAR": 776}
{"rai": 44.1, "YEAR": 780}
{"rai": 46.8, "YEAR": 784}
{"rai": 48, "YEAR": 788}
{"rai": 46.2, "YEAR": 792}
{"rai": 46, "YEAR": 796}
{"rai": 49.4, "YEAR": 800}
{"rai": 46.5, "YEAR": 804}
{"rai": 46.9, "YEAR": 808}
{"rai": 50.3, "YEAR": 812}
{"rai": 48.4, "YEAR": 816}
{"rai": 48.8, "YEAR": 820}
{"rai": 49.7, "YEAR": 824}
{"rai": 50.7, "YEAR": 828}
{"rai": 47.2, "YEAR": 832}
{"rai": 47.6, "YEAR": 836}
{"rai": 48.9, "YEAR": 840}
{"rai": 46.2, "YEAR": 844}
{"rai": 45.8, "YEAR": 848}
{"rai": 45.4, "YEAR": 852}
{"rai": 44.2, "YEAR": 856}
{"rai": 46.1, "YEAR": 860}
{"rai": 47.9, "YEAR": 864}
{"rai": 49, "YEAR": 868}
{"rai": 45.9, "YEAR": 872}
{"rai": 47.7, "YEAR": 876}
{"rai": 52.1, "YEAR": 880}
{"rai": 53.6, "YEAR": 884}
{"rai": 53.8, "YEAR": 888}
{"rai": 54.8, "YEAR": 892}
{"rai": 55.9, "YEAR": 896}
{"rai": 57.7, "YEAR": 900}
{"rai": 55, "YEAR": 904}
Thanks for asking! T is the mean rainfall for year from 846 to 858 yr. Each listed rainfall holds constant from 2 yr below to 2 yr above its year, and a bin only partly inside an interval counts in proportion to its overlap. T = 45.1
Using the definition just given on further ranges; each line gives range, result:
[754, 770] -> 38.4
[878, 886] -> 52.9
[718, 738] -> 42.4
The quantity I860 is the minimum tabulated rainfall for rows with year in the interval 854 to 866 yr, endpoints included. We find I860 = 44.2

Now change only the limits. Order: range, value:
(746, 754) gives 41.3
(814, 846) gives 46.2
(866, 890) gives 45.9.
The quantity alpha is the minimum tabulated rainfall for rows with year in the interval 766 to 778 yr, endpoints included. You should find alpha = 34.3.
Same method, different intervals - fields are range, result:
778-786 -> 44.1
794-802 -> 46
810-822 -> 48.4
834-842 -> 47.6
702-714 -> 44.6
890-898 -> 54.8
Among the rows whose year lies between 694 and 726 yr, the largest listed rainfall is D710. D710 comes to 48.8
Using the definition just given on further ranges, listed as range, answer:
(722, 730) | 44.5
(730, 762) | 42.8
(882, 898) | 55.9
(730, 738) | 41.1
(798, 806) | 49.4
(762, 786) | 46.8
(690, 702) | 45.3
